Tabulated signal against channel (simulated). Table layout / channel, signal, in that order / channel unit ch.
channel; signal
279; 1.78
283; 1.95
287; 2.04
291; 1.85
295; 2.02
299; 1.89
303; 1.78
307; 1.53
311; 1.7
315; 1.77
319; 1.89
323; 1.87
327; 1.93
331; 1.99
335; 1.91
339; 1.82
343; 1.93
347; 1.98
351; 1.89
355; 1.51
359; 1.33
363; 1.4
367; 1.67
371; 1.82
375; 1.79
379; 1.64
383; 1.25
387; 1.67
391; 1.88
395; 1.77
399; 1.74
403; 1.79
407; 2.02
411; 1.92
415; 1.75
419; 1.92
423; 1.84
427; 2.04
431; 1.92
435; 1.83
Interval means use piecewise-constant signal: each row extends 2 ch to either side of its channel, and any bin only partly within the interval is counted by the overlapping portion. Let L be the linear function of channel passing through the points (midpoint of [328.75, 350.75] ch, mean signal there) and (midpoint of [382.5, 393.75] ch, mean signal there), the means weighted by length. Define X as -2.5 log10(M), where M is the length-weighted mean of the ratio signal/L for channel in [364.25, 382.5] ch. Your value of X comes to 0.04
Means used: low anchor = 1.92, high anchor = 1.66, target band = 1.68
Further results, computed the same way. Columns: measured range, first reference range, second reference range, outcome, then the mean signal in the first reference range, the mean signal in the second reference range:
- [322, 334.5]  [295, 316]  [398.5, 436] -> -0.086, 1.76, 1.88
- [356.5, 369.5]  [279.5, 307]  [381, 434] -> 0.234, 1.89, 1.81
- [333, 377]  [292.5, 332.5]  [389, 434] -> 0.072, 1.84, 1.87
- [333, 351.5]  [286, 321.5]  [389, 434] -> -0.038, 1.82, 1.87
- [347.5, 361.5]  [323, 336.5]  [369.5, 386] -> 0.105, 1.93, 1.62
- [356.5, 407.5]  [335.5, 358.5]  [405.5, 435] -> 0.117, 1.8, 1.91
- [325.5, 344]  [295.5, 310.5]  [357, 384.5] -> -0.151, 1.76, 1.56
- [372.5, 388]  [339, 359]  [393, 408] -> 0.136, 1.78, 1.82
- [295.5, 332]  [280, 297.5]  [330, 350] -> 0.067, 1.95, 1.92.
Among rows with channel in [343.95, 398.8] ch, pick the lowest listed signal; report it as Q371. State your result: 1.25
